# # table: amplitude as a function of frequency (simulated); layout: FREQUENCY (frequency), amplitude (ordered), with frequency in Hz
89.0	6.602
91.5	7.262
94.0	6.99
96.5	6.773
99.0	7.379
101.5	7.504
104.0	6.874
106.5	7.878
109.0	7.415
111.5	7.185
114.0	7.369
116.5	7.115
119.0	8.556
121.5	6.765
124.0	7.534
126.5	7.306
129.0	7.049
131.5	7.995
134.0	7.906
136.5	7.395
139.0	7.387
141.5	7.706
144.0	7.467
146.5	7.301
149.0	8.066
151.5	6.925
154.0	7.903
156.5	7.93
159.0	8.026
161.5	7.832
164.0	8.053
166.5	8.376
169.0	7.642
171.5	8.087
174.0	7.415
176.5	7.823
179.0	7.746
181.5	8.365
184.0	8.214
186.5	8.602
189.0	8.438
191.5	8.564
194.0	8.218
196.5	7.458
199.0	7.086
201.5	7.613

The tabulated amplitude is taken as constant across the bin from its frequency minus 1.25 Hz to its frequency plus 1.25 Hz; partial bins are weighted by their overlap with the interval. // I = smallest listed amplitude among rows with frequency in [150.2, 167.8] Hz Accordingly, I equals 6.925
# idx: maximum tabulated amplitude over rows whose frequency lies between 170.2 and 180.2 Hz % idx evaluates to 8.087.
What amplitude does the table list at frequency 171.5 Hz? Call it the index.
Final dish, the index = 8.087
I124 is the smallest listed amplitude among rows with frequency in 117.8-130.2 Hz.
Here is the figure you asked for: 6.765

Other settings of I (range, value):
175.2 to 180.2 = 7.746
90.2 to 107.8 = 6.773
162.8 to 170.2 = 7.642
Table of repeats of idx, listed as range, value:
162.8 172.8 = 8.376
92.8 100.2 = 7.379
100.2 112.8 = 7.878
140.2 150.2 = 8.066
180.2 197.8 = 8.602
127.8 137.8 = 7.995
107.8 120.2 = 8.556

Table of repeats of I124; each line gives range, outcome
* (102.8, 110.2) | 6.874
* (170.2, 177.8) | 7.415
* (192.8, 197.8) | 7.458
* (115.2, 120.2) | 7.115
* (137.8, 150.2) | 7.301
